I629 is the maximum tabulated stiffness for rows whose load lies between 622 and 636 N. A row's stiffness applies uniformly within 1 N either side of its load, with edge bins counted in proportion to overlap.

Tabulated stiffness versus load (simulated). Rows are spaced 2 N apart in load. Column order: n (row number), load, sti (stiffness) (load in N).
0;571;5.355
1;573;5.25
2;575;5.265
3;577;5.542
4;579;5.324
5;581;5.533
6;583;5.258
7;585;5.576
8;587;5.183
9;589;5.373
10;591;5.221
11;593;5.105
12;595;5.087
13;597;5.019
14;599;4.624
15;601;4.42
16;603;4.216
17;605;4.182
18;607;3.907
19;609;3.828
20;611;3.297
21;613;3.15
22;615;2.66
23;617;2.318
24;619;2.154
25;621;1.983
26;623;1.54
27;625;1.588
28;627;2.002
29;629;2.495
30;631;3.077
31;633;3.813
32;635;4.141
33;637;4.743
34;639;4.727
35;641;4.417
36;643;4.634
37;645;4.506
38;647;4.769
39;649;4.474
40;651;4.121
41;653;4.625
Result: 4.141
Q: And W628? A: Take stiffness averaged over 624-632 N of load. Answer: 2.29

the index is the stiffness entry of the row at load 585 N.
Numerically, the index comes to 5.576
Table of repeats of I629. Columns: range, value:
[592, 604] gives 5.105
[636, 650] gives 4.769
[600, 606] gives 4.42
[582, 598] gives 5.576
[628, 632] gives 3.077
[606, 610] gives 3.907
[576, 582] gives 5.542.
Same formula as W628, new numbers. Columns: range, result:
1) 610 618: 2.86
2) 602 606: 4.2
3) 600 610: 4.11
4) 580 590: 5.38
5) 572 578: 5.35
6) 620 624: 1.76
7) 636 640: 4.74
